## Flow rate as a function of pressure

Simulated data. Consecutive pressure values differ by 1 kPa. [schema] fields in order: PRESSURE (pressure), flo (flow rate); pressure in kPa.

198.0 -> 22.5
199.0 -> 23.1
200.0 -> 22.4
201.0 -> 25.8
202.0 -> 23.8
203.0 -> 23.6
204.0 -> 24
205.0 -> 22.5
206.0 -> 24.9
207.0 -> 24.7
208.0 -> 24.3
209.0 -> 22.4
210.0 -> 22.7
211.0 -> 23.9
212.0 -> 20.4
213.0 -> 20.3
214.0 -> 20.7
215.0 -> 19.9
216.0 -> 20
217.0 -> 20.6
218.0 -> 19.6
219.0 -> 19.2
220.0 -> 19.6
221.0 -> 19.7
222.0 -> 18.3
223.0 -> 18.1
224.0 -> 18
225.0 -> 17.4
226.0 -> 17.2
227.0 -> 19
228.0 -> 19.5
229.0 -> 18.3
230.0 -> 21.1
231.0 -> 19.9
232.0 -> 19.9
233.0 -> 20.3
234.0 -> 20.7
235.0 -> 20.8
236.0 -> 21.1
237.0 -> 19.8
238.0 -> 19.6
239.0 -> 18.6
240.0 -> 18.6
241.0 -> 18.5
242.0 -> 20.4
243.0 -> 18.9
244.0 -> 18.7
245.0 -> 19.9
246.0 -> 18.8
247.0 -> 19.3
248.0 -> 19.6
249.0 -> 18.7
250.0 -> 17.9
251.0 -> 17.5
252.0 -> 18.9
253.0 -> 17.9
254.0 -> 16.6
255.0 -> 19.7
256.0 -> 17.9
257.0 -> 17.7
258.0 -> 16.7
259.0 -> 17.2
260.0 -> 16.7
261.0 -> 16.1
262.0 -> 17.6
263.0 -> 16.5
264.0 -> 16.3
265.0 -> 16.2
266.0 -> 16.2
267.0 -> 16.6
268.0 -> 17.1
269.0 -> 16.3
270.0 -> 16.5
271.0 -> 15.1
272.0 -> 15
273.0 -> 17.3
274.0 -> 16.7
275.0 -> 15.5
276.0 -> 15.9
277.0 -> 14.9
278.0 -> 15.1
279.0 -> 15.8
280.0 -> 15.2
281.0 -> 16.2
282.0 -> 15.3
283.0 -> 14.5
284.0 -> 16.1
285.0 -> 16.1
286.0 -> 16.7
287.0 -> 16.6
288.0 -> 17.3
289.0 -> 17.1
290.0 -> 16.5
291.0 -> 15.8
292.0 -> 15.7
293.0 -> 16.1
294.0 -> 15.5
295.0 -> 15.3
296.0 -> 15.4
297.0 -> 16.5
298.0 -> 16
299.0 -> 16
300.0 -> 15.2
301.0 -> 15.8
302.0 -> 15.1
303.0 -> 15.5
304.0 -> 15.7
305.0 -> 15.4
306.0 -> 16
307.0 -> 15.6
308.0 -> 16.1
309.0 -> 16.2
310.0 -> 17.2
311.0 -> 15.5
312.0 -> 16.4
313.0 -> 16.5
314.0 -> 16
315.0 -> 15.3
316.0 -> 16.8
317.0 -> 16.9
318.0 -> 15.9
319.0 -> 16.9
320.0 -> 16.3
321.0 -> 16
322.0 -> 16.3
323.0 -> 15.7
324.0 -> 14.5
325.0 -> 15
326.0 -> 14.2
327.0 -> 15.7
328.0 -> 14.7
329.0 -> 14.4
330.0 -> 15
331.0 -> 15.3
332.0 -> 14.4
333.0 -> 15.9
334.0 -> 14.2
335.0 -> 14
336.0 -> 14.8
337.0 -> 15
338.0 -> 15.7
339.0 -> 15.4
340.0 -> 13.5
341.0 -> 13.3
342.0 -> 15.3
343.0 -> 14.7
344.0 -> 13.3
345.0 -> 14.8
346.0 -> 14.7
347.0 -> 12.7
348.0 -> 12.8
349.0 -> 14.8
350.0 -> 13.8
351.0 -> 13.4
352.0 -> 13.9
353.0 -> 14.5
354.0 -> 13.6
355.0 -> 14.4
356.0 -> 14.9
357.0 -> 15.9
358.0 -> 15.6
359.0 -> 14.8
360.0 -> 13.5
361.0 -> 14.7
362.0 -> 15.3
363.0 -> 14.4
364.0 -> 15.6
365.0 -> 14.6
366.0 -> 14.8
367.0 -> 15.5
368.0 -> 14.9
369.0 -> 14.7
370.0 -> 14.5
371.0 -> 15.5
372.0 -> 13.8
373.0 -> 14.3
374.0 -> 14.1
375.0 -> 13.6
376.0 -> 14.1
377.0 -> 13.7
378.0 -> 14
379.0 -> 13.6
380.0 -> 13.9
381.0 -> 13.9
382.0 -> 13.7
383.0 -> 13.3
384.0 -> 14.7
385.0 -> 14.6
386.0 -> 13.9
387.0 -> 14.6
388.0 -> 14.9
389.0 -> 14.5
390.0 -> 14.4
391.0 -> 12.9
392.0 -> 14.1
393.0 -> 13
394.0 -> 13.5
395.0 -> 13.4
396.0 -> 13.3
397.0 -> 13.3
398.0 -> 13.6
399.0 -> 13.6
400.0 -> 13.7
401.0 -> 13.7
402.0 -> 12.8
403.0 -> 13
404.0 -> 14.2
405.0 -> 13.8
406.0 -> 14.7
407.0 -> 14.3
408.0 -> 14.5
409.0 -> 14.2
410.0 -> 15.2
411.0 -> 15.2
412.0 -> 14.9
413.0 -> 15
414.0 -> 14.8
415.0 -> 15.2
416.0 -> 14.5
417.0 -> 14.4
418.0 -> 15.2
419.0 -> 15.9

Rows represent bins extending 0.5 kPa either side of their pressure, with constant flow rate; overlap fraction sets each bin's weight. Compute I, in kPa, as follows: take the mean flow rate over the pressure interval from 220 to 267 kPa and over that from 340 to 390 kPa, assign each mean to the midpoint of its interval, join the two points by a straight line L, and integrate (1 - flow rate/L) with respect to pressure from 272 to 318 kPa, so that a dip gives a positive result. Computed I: 2.1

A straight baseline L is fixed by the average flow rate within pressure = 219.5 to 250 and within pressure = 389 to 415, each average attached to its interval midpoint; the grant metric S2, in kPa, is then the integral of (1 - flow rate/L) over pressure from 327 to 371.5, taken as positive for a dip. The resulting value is 3.0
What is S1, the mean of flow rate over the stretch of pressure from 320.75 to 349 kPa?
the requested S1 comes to 14.7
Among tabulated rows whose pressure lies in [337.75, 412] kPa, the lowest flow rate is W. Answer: 12.7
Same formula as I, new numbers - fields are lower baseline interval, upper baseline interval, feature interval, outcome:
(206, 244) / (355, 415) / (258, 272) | 1.7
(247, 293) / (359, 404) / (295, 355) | 0.9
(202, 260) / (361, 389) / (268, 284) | 2.1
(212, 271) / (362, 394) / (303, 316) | 0.3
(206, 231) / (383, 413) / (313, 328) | 0.8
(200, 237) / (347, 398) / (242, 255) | 0.6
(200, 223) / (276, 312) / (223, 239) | 0.7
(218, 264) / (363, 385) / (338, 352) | 1.1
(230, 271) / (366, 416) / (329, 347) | 1.3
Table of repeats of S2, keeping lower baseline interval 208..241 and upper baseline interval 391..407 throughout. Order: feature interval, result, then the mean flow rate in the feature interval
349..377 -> 0.6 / 14.5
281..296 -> 1.3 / 16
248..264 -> 1.0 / 17.6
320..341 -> 1.4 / 15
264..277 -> 1.5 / 16.2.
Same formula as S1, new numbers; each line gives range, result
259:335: 15.9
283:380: 15.1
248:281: 16.8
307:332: 15.8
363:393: 14.3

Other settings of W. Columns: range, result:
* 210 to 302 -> 14.5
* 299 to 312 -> 15.1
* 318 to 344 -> 13.3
